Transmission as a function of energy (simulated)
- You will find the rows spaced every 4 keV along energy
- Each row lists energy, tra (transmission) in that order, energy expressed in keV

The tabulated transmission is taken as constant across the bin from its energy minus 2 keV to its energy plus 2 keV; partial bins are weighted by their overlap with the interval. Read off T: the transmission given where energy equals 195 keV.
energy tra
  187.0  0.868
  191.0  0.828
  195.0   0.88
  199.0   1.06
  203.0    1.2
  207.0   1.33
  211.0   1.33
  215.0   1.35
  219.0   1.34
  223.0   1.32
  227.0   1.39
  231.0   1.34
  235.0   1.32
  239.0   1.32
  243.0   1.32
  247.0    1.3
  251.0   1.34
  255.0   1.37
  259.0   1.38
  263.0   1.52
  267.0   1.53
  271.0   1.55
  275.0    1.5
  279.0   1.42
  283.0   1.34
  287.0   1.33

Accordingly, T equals 0.88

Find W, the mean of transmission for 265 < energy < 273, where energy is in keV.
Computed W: 1.54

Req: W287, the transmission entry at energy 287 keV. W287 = 1.33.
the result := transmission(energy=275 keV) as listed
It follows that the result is 1.5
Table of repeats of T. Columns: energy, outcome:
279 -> 1.42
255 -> 1.37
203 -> 1.2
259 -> 1.38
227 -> 1.39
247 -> 1.3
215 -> 1.35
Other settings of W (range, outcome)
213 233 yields 1.35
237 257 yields 1.33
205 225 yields 1.33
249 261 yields 1.36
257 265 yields 1.45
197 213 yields 1.23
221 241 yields 1.34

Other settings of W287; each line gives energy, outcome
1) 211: 1.33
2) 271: 1.55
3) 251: 1.34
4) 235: 1.32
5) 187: 0.868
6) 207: 1.33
